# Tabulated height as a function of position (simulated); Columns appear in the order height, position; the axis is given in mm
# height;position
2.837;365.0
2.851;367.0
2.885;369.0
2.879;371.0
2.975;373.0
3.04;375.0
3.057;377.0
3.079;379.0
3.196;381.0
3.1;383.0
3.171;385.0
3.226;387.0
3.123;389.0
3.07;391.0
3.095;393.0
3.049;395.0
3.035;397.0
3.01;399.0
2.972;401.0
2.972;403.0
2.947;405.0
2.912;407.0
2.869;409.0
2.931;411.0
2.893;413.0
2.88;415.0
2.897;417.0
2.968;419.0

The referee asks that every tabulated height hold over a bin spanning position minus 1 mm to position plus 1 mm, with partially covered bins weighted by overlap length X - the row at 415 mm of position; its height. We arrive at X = 2.88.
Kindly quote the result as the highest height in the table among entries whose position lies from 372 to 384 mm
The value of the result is 3.196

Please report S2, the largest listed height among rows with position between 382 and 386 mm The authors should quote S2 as 3.171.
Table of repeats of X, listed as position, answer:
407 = 2.912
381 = 3.196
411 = 2.931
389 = 3.123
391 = 3.07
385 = 3.171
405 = 2.947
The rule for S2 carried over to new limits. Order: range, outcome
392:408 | 3.095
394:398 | 3.049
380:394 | 3.226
